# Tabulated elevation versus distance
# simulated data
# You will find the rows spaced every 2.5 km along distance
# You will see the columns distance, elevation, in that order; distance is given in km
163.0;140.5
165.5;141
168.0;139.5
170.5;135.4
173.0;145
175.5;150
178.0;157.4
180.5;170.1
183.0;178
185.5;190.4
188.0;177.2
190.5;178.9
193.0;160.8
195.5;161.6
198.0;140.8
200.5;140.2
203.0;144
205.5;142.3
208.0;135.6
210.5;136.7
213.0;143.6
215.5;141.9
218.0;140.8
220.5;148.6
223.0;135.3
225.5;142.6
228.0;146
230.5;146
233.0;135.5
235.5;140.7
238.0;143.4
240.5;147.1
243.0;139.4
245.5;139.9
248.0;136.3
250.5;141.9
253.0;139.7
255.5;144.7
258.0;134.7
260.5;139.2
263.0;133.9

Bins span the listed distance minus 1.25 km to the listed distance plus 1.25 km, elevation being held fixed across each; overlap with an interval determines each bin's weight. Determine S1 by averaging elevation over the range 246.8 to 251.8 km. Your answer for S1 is 139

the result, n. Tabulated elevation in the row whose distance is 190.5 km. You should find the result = 178.9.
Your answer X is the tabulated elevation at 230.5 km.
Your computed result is 146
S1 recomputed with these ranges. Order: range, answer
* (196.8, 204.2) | 142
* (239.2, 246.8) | 142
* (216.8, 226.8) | 142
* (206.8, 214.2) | 139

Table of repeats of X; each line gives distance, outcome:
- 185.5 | 190.4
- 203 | 144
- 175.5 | 150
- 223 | 135.3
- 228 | 146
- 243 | 139.4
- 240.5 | 147.1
